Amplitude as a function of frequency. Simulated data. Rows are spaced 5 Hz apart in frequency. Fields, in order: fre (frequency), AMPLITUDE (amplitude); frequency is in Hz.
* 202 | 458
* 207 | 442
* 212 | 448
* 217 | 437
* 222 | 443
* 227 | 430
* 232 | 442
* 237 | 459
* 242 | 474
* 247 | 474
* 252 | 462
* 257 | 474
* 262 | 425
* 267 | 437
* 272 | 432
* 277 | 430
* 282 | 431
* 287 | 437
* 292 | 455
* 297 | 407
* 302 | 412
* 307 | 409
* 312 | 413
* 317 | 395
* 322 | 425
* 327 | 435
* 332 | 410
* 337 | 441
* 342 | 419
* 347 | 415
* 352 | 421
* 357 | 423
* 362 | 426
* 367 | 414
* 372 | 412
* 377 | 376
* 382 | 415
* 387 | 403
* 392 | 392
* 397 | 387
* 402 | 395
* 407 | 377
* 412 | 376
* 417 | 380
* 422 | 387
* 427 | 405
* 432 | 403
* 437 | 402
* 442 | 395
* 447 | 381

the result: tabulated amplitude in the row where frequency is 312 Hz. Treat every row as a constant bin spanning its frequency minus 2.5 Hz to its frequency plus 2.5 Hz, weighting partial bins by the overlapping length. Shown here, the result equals 413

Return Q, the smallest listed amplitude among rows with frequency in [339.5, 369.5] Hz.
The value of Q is 414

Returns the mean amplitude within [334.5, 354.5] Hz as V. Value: 424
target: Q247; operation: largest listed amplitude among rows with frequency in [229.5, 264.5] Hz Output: 474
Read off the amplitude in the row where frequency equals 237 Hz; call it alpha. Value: 459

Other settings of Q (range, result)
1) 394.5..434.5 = 376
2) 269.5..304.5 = 407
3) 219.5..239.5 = 430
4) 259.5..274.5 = 425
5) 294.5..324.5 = 395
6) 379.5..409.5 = 377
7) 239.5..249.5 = 474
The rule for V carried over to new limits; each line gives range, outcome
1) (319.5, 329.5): 430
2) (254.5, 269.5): 445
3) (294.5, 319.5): 407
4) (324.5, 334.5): 422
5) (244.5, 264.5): 459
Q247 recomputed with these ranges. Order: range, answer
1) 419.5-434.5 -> 405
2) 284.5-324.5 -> 455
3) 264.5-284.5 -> 437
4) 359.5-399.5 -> 426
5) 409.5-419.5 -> 380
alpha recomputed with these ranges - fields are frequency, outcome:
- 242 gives 474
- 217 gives 437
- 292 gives 455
